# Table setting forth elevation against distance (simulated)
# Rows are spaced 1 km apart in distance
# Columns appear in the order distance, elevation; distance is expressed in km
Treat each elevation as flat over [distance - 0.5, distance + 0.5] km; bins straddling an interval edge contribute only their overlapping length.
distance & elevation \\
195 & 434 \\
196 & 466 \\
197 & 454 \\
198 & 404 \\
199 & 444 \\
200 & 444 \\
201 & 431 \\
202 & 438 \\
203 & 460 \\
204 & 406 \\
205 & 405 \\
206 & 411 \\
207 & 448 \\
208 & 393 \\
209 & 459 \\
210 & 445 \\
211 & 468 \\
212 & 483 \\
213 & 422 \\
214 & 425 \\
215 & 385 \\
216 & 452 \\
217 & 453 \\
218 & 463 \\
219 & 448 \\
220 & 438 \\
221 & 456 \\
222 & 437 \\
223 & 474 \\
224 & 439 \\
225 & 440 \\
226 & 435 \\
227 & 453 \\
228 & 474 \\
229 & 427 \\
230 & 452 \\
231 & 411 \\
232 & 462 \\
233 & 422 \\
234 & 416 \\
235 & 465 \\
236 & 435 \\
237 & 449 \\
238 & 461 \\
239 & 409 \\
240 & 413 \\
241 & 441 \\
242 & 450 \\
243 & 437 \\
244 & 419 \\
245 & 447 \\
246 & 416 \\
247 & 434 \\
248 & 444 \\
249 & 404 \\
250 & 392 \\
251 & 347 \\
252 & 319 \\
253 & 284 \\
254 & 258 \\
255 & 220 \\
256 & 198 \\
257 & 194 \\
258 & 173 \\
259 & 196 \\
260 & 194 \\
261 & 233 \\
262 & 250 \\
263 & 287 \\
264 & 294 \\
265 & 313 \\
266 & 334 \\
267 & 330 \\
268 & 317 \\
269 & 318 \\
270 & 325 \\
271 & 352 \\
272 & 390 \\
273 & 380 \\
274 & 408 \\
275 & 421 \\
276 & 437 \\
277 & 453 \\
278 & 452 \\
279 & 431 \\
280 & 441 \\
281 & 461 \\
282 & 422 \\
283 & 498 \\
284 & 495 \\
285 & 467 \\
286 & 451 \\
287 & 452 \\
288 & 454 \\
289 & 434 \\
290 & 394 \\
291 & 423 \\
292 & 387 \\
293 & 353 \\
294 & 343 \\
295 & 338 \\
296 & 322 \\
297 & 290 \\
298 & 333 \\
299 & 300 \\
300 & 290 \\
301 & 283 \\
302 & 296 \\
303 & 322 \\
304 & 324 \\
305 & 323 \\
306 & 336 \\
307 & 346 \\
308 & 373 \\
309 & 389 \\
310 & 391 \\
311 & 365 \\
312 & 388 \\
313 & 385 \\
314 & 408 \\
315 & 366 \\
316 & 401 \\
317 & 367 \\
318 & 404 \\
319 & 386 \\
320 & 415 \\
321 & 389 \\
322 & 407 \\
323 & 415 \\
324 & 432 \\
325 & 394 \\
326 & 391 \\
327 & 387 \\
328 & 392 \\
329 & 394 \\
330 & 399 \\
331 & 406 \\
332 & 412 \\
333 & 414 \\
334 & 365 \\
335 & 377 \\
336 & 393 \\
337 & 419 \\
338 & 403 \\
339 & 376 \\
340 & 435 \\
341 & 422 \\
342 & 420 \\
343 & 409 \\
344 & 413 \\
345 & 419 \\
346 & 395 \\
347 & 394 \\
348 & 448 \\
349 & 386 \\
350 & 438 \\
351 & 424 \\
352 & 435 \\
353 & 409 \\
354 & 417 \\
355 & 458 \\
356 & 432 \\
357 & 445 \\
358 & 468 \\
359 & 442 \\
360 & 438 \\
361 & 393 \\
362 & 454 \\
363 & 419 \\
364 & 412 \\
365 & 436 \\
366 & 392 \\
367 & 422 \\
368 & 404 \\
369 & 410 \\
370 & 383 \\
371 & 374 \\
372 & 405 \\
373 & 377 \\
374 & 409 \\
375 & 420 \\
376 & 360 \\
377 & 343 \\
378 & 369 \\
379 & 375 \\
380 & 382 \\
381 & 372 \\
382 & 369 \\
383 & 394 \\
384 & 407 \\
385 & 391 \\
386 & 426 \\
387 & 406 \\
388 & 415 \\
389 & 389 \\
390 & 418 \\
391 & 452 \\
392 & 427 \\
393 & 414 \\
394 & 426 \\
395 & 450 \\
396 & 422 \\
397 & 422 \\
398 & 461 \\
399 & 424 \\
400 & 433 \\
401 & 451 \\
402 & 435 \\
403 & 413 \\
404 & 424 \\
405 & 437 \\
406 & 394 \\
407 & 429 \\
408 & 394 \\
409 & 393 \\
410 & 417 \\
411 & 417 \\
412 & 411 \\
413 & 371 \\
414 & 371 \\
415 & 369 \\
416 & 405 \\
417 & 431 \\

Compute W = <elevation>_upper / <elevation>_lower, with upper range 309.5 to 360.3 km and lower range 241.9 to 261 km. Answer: 1.26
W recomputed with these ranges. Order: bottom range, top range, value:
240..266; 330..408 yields 1.27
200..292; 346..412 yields 1.04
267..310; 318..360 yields 1.08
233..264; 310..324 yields 1.12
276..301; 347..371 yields 1.05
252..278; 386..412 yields 1.38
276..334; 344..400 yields 1.06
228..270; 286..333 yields 1.05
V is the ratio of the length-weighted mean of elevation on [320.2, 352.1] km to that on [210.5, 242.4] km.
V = 0.92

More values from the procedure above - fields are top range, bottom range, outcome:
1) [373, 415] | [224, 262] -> 1.08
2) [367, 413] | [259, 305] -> 1.12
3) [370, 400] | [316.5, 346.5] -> 1.00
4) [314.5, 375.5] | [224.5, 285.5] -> 1.08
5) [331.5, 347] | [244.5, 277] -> 1.25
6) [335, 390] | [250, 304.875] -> 1.18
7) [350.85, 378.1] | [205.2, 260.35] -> 1.03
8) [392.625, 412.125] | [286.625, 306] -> 1.21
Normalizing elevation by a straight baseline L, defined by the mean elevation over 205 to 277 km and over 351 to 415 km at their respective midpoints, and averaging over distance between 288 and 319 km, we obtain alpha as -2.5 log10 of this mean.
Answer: 0.12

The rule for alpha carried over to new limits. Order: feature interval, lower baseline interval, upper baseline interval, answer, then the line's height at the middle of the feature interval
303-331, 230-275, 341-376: 0.03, 393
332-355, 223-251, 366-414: 0.01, 415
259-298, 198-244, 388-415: 0.16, 432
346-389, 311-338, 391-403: 0.03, 418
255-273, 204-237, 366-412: 0.48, 432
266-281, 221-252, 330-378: 0.09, 425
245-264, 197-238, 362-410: 0.42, 433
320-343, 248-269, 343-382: -0.09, 371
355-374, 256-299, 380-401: -0.04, 403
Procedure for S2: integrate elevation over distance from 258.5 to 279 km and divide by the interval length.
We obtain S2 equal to 337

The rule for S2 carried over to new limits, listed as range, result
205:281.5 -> 391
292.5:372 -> 391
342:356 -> 419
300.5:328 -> 374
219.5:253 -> 429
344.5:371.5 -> 420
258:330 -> 370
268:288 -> 422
